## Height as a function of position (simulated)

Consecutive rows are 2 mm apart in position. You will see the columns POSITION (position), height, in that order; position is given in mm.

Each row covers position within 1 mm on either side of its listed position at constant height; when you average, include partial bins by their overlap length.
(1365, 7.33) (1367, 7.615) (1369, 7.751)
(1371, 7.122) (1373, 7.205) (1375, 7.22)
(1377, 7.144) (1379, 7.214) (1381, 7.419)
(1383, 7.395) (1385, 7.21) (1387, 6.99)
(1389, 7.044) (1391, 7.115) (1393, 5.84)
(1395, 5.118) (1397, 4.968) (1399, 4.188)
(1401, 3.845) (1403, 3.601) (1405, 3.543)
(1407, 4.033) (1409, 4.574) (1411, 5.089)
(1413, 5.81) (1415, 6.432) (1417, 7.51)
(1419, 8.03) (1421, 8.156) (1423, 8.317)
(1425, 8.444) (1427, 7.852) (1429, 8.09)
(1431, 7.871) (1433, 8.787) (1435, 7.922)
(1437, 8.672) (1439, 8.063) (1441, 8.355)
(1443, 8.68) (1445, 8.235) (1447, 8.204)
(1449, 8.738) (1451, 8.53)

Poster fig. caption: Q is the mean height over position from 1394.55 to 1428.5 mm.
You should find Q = 5.9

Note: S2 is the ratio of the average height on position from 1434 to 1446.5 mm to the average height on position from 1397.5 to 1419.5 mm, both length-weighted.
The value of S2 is 1.6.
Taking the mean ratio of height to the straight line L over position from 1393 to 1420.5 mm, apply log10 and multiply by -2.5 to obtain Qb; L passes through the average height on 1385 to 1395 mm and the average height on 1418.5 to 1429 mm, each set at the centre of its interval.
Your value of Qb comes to 0.39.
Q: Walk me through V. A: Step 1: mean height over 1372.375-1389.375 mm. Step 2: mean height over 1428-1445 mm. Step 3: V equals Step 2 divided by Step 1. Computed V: 1.2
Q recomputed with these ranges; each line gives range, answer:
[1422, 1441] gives 8.23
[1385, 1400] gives 5.98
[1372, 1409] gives 5.91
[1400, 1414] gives 4.36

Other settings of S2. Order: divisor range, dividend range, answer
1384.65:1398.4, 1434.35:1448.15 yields 1.34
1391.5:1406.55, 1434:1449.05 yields 1.85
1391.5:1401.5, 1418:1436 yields 1.65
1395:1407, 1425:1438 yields 1.99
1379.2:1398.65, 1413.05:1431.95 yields 1.19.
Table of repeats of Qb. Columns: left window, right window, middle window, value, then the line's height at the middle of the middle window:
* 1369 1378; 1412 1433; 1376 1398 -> 0.11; 7.37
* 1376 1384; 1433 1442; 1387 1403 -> 0.36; 7.56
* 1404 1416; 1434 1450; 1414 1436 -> -0.22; 6.53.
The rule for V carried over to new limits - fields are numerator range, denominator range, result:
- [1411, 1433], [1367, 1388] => 1.04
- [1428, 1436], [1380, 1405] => 1.41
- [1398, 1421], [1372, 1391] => 0.73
